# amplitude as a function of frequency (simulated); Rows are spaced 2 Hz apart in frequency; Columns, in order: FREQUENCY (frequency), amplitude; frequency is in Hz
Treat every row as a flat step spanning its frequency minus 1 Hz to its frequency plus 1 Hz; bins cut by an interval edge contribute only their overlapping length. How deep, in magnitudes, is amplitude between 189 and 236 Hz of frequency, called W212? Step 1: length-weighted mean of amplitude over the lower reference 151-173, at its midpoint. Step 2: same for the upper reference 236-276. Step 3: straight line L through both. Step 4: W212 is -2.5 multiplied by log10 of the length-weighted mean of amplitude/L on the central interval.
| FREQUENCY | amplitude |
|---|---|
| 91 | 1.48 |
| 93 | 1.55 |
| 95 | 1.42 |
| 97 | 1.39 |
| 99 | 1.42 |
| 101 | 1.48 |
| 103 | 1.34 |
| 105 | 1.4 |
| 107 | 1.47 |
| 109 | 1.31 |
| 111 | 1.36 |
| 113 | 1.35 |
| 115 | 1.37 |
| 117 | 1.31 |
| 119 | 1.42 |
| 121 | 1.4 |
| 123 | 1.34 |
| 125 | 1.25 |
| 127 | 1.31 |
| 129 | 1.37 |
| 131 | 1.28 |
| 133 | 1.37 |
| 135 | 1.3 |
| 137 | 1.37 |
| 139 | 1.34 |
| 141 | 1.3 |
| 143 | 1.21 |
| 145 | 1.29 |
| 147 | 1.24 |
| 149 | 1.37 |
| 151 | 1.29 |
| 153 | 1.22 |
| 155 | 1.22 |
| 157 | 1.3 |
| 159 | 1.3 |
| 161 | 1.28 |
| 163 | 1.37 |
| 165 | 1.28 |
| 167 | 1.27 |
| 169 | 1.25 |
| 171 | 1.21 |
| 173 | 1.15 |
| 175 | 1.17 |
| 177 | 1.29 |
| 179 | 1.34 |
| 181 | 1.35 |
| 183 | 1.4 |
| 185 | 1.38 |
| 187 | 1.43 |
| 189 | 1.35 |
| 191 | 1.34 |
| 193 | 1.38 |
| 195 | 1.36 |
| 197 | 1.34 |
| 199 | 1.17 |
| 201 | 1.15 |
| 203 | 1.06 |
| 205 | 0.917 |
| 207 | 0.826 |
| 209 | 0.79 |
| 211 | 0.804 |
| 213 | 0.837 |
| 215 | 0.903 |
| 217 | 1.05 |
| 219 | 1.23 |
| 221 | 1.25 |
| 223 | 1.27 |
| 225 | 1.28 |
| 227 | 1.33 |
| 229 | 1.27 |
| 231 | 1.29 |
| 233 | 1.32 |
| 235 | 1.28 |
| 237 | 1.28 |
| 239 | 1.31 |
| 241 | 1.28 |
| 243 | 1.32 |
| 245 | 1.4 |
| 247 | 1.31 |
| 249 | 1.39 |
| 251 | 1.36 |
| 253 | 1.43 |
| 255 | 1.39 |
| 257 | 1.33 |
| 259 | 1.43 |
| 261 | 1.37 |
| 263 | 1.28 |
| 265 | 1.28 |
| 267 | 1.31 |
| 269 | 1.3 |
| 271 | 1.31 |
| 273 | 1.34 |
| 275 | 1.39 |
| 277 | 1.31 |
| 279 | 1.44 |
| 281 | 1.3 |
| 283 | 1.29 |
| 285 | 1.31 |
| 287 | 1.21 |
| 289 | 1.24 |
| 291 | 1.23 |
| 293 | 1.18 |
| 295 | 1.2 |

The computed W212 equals 0.134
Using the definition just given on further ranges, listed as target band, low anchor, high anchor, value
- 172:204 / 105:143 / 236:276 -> 0.042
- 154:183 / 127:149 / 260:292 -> 0.029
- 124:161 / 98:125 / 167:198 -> 0.045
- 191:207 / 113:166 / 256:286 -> 0.121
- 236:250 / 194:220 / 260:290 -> -0.127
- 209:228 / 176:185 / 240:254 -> 0.235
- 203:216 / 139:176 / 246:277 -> 0.450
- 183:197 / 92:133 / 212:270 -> -0.045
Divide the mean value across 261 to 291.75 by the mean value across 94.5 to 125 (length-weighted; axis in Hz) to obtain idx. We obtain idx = 0.95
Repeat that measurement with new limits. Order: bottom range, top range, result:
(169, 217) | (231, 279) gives 1.14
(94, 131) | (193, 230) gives 0.81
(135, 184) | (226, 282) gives 1.04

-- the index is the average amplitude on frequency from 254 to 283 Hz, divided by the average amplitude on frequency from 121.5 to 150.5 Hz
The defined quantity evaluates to 1.02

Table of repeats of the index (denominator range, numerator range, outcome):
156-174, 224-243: 1.02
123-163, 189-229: 0.87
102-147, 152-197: 0.97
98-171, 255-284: 1.01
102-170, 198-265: 0.92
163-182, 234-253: 1.05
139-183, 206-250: 0.93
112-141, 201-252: 0.88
